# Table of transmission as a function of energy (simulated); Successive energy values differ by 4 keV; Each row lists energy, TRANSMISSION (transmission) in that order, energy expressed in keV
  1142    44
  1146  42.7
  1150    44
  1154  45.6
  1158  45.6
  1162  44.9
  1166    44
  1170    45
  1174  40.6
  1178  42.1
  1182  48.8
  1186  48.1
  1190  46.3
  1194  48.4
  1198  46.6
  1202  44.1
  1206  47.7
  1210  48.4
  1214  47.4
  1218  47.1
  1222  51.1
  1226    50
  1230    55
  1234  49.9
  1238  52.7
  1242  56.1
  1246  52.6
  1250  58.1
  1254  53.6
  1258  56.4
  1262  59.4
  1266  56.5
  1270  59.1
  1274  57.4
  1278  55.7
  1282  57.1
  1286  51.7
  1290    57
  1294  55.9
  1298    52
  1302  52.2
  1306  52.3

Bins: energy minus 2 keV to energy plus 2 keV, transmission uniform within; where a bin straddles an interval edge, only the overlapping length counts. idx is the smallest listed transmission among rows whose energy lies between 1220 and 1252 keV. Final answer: 49.9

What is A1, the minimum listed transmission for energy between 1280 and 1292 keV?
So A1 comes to 51.7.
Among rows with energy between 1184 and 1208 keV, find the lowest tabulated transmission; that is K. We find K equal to 44.1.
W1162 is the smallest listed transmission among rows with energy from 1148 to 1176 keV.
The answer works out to 40.6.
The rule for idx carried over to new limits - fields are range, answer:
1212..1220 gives 47.1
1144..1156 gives 42.7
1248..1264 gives 53.6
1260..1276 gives 56.5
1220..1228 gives 50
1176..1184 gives 42.1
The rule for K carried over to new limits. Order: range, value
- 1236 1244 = 52.7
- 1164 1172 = 44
